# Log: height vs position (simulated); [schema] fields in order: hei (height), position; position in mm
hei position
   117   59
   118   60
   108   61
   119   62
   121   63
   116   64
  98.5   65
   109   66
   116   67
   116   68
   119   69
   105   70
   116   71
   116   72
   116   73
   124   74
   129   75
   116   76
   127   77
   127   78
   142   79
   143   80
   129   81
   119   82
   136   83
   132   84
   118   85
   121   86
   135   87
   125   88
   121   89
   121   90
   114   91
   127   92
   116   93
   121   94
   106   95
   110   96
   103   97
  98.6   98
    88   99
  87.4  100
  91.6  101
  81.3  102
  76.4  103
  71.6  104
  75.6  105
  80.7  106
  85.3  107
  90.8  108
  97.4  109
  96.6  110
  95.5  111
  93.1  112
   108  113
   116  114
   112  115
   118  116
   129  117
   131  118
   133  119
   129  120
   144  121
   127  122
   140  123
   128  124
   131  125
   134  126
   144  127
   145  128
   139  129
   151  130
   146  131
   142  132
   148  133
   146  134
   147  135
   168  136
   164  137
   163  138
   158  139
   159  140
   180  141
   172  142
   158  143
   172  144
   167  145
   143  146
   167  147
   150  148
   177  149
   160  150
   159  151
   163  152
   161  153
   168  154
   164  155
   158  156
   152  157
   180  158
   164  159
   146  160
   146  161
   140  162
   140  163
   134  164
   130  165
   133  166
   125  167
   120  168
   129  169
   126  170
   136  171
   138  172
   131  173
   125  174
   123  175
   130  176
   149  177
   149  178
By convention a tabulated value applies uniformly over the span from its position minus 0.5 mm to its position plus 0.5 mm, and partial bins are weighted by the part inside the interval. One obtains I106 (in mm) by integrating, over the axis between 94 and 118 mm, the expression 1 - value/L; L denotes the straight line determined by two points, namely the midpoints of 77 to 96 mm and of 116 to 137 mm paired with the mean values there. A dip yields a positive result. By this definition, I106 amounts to 6.3 mm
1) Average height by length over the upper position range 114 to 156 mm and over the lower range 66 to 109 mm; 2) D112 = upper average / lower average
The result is 1.34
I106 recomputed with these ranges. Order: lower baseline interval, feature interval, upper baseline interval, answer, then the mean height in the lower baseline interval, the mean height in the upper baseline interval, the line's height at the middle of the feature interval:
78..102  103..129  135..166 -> 4.1 mm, 117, 158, 135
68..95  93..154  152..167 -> 4.0 mm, 123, 151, 138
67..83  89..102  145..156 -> 2.6 mm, 123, 161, 133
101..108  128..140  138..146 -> -0.4 mm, 80.3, 165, 147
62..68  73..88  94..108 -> -3.6 mm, 113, 90.1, 103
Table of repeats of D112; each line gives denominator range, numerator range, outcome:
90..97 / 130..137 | 1.31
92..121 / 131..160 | 1.56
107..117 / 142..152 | 1.57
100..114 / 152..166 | 1.71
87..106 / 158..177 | 1.33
